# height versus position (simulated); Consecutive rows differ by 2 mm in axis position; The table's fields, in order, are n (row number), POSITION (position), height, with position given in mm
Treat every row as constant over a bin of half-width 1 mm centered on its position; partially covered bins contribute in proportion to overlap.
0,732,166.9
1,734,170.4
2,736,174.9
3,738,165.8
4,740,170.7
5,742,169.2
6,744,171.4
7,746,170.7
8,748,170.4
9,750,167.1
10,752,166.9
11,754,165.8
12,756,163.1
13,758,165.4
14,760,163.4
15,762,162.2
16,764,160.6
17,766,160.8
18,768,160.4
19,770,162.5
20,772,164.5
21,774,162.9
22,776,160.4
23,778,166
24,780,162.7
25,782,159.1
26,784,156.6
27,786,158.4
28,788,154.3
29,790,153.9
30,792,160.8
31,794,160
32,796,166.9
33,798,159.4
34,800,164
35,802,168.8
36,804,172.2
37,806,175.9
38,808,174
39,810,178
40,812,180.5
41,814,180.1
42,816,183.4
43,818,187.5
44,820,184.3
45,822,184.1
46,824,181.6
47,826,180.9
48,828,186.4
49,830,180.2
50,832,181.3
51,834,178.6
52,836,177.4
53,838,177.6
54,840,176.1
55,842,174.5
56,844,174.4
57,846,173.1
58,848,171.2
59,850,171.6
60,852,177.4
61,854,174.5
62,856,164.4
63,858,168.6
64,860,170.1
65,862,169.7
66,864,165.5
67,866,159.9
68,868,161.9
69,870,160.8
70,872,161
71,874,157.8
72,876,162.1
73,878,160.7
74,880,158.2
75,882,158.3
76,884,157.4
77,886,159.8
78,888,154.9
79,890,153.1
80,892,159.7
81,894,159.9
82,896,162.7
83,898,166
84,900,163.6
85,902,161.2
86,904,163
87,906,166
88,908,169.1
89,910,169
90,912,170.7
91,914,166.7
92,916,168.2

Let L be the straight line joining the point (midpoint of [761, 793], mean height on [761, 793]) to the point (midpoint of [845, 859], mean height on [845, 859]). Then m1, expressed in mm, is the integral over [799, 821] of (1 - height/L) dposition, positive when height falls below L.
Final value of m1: -1.6 mm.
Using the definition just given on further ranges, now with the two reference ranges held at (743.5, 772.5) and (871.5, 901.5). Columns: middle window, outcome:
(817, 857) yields -4.0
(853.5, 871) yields -0.6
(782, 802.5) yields 0.4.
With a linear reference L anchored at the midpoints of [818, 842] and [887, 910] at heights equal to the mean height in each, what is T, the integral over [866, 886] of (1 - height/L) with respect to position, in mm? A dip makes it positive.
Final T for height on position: 1.0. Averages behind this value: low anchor 181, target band 160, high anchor 162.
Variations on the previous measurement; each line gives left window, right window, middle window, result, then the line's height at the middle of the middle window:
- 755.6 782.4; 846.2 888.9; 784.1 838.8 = -3.4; 163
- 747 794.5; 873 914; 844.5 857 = -0.8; 162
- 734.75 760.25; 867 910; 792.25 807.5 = -0.1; 166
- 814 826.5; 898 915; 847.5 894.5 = 2.7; 173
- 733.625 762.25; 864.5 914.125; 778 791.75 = 0.7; 166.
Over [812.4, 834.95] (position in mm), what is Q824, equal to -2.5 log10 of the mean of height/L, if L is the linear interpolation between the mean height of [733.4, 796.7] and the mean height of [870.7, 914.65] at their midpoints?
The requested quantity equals -0.123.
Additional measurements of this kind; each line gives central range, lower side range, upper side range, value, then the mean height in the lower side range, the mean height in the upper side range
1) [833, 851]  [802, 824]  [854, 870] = -0.02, 180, 166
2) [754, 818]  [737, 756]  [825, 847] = 0.05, 168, 178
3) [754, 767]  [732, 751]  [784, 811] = 0.04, 170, 165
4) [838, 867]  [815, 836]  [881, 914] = 0.02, 183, 162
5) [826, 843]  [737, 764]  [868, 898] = -0.11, 167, 159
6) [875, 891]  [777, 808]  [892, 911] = 0.04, 163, 164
